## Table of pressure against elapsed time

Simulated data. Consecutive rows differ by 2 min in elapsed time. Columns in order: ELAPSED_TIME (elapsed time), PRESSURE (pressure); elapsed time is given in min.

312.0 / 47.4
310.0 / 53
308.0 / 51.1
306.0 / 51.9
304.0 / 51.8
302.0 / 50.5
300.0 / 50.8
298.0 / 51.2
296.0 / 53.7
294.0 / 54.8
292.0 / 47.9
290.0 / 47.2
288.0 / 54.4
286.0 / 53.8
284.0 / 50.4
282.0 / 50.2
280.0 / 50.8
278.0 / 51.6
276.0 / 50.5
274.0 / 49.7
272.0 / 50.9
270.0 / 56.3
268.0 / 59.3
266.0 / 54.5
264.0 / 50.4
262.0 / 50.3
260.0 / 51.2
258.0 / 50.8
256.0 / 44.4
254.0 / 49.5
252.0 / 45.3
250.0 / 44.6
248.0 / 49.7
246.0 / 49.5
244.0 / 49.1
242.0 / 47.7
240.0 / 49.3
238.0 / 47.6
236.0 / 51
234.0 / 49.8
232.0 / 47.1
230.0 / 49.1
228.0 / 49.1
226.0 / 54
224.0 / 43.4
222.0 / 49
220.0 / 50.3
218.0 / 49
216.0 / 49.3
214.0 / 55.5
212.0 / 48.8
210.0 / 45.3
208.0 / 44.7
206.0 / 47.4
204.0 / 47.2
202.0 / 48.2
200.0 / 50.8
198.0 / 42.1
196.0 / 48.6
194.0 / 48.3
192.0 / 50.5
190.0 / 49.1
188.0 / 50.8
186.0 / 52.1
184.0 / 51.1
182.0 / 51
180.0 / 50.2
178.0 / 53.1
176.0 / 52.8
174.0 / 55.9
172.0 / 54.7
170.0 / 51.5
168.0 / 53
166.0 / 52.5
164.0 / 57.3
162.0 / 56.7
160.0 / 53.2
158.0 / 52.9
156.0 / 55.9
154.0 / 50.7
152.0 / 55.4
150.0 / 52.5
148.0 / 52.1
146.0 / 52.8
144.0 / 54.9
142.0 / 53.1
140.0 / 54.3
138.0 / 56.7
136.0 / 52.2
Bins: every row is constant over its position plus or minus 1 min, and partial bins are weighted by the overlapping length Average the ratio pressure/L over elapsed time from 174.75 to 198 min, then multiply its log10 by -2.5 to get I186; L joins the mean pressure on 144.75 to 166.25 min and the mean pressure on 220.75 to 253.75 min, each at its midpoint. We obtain 0.03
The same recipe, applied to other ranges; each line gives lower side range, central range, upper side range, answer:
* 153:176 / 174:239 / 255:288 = 0.08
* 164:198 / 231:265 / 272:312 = 0.06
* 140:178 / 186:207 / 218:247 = 0.06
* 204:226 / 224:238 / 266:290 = 0.00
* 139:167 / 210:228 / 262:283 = 0.07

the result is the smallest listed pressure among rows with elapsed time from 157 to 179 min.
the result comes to 51.5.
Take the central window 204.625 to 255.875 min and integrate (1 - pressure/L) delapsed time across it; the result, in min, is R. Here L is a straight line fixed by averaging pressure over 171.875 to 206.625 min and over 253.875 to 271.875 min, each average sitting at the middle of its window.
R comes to 2.6 min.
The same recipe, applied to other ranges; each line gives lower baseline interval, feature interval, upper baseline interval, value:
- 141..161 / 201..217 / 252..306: 1.3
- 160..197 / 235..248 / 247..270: 0.4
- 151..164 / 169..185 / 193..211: -0.4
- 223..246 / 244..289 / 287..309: -0.6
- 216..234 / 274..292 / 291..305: 0.1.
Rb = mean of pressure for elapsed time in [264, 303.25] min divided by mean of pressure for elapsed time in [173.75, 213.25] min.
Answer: 1.05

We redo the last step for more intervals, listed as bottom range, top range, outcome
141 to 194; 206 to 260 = 0.92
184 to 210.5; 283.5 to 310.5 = 1.07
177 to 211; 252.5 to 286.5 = 1.05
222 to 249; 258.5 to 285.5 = 1.06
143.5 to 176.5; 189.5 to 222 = 0.90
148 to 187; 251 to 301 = 0.96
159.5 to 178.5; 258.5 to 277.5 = 0.97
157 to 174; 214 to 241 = 0.91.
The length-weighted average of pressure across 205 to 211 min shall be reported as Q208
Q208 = 45.8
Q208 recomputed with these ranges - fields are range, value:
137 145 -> 54.8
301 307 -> 51.4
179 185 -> 50.8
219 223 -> 49.6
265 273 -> 55.2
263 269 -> 54.7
